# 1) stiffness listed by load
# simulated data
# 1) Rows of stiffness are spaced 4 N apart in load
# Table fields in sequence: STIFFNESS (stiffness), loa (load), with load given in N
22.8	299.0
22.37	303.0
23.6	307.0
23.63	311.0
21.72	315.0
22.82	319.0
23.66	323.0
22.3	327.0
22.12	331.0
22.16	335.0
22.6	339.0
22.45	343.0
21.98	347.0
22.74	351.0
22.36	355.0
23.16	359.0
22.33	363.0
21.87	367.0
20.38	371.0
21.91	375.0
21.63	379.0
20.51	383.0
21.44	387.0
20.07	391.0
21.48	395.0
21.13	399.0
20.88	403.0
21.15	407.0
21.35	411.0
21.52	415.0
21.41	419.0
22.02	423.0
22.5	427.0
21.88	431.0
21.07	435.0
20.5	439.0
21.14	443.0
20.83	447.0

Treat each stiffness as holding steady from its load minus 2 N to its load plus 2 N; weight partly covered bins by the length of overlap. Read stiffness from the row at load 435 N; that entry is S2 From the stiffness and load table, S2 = 21.07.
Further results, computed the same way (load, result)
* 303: 22.37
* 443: 21.14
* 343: 22.45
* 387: 21.44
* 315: 21.72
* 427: 22.5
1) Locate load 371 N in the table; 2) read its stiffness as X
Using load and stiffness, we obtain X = 20.38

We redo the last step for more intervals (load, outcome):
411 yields 21.35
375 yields 21.91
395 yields 21.48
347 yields 21.98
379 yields 21.63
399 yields 21.13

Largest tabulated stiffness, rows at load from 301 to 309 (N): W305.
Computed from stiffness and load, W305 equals 23.6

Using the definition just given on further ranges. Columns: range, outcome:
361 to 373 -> 22.33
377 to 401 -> 21.63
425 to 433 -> 22.5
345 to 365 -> 23.16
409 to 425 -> 22.02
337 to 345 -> 22.6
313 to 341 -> 23.66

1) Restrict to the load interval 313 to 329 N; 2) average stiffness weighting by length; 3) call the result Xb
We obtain 22.6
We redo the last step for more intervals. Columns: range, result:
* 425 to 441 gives 21.5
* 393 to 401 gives 21.3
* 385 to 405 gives 21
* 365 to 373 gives 21.1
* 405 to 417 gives 21.3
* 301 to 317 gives 22.8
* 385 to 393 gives 20.8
